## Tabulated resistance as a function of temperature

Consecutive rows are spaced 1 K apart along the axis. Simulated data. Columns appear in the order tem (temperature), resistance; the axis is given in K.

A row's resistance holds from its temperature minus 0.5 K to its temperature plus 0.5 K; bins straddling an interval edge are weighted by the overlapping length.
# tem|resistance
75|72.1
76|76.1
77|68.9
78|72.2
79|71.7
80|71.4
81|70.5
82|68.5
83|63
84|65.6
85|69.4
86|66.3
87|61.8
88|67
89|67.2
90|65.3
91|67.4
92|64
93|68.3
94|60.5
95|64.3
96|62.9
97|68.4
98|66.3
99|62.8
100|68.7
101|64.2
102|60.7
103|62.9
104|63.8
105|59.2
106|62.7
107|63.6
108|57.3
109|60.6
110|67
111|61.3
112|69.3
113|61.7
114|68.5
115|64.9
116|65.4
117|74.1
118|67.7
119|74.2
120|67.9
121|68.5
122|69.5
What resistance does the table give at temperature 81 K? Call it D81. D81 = 70.5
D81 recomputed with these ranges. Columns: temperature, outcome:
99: 62.8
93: 68.3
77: 68.9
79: 71.7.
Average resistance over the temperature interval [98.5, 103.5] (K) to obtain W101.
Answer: 63.9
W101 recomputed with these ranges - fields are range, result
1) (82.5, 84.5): 64.3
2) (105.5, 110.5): 62.2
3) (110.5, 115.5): 65.1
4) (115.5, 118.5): 69.1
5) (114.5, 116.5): 65.2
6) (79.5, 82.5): 70.1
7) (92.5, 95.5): 64.4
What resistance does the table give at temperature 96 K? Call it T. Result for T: 62.9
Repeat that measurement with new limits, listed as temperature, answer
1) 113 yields 61.7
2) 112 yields 69.3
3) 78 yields 72.2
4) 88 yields 67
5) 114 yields 68.5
